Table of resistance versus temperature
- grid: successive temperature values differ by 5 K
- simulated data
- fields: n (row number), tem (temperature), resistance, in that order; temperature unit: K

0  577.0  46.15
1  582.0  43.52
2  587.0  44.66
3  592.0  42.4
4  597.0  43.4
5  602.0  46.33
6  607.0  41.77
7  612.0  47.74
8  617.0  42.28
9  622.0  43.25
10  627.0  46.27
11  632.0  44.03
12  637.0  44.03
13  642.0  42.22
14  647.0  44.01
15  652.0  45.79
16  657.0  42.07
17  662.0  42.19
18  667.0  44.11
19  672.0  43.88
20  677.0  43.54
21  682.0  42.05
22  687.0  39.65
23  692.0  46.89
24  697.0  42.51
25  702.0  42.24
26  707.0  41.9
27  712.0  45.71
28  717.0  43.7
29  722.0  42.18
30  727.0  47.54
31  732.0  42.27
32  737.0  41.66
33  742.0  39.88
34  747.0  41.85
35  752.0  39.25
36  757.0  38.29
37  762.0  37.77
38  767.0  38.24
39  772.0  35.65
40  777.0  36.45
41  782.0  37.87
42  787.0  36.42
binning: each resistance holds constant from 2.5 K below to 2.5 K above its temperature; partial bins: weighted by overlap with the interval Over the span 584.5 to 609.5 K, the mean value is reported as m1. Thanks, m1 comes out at 43.7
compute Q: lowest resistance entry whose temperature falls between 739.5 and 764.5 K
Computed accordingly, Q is 37.77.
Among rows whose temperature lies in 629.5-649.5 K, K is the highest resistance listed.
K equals 44.03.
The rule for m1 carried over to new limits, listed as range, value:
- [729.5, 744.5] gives 41.3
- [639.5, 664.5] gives 43.3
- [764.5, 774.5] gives 36.9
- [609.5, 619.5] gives 45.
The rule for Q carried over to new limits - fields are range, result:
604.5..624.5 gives 41.77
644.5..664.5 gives 42.07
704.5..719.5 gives 41.9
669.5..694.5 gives 39.65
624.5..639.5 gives 44.03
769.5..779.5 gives 35.65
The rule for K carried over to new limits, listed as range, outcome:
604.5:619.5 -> 47.74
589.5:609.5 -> 46.33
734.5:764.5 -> 41.85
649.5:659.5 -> 45.79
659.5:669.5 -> 44.11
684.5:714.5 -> 46.89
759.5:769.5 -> 38.24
